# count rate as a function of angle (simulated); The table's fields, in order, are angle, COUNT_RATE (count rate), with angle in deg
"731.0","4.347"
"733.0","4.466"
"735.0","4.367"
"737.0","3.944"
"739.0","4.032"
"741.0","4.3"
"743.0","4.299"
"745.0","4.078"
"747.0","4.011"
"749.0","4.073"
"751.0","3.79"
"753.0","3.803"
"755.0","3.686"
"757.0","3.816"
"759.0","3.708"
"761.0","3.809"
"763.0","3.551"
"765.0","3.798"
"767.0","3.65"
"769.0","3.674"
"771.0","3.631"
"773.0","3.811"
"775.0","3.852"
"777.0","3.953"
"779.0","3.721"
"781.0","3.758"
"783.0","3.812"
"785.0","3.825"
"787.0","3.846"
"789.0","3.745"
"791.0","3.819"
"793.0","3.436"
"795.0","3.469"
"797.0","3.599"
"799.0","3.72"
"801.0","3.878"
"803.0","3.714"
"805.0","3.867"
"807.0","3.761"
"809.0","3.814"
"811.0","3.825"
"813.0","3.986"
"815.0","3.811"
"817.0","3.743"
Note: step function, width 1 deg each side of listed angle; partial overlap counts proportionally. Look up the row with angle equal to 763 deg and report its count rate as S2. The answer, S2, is 3.551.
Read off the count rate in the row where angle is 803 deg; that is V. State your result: 3.714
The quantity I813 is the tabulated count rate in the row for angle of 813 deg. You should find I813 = 3.986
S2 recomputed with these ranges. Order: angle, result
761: 3.809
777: 3.953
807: 3.761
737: 3.944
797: 3.599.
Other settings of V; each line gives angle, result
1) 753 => 3.803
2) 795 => 3.469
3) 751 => 3.79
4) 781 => 3.758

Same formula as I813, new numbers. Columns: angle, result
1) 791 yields 3.819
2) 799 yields 3.72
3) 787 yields 3.846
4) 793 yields 3.436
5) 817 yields 3.743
